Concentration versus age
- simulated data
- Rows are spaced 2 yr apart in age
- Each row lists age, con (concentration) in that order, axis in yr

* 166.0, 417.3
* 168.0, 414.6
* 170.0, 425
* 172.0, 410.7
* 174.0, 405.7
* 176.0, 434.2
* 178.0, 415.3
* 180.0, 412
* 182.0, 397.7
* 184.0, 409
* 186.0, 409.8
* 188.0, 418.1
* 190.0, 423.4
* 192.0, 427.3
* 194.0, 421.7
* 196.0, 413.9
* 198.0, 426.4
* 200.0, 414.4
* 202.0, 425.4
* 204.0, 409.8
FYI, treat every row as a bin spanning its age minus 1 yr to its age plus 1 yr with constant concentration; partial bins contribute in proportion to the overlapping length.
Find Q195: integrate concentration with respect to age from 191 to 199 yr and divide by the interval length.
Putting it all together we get 422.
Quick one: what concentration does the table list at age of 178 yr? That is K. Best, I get 415.3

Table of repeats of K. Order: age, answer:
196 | 413.9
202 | 425.4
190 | 423.4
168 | 414.6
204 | 409.8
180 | 412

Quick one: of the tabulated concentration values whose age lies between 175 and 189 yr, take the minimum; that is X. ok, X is 397.7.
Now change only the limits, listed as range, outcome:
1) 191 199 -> 413.9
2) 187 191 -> 418.1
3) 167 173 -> 410.7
